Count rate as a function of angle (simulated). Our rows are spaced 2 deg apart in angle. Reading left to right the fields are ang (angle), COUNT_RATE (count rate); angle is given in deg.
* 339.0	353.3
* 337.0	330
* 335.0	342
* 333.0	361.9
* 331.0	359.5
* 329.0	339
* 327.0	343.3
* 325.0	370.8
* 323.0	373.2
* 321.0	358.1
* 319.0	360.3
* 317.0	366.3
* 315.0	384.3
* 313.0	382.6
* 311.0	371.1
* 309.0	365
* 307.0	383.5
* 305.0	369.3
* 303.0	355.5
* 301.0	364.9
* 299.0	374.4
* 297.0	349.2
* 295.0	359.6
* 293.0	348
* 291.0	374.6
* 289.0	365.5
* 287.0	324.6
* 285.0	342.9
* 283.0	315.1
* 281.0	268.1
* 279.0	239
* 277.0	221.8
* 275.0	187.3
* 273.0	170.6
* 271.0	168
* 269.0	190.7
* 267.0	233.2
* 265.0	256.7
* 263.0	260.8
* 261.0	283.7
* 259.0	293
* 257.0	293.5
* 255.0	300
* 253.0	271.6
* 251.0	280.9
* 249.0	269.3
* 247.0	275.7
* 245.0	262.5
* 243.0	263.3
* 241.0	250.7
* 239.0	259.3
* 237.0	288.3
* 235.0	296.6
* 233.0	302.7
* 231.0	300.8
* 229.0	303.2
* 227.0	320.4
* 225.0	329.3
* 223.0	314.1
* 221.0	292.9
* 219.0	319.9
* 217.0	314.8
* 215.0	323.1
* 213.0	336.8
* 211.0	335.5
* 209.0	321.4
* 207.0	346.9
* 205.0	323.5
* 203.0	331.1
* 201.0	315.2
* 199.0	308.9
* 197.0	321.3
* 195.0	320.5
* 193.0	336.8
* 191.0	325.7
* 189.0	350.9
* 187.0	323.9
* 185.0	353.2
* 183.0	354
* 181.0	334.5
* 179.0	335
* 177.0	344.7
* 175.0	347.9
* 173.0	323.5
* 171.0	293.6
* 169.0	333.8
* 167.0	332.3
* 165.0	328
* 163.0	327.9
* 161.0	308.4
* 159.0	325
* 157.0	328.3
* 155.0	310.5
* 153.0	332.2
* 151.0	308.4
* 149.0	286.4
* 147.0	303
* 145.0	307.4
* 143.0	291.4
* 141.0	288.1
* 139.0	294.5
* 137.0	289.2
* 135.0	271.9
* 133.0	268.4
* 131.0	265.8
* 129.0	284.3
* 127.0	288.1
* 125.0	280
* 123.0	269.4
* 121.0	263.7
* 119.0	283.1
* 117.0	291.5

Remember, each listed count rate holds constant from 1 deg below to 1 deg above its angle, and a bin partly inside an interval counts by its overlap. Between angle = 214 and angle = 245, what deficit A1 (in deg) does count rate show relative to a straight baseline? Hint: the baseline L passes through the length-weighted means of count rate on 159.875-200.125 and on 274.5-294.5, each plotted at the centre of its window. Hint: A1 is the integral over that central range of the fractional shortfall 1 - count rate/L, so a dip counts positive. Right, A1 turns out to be 2.0 deg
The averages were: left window 330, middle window 297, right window 303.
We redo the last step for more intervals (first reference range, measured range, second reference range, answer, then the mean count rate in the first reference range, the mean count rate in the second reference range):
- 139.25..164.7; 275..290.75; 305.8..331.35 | 2.7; 310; 366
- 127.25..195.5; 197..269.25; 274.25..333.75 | 7.4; 315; 343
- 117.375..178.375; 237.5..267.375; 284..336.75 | 6.0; 303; 361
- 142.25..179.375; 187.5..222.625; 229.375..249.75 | -3.4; 319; 278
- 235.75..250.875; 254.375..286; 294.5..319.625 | 6.0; 268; 368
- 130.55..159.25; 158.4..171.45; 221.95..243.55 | -1.1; 298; 294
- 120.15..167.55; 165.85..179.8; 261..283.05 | -2.4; 298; 227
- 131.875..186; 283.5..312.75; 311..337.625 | -0.6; 315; 360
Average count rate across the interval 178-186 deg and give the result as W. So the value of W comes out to 344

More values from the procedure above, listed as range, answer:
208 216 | 329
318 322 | 359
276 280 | 230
